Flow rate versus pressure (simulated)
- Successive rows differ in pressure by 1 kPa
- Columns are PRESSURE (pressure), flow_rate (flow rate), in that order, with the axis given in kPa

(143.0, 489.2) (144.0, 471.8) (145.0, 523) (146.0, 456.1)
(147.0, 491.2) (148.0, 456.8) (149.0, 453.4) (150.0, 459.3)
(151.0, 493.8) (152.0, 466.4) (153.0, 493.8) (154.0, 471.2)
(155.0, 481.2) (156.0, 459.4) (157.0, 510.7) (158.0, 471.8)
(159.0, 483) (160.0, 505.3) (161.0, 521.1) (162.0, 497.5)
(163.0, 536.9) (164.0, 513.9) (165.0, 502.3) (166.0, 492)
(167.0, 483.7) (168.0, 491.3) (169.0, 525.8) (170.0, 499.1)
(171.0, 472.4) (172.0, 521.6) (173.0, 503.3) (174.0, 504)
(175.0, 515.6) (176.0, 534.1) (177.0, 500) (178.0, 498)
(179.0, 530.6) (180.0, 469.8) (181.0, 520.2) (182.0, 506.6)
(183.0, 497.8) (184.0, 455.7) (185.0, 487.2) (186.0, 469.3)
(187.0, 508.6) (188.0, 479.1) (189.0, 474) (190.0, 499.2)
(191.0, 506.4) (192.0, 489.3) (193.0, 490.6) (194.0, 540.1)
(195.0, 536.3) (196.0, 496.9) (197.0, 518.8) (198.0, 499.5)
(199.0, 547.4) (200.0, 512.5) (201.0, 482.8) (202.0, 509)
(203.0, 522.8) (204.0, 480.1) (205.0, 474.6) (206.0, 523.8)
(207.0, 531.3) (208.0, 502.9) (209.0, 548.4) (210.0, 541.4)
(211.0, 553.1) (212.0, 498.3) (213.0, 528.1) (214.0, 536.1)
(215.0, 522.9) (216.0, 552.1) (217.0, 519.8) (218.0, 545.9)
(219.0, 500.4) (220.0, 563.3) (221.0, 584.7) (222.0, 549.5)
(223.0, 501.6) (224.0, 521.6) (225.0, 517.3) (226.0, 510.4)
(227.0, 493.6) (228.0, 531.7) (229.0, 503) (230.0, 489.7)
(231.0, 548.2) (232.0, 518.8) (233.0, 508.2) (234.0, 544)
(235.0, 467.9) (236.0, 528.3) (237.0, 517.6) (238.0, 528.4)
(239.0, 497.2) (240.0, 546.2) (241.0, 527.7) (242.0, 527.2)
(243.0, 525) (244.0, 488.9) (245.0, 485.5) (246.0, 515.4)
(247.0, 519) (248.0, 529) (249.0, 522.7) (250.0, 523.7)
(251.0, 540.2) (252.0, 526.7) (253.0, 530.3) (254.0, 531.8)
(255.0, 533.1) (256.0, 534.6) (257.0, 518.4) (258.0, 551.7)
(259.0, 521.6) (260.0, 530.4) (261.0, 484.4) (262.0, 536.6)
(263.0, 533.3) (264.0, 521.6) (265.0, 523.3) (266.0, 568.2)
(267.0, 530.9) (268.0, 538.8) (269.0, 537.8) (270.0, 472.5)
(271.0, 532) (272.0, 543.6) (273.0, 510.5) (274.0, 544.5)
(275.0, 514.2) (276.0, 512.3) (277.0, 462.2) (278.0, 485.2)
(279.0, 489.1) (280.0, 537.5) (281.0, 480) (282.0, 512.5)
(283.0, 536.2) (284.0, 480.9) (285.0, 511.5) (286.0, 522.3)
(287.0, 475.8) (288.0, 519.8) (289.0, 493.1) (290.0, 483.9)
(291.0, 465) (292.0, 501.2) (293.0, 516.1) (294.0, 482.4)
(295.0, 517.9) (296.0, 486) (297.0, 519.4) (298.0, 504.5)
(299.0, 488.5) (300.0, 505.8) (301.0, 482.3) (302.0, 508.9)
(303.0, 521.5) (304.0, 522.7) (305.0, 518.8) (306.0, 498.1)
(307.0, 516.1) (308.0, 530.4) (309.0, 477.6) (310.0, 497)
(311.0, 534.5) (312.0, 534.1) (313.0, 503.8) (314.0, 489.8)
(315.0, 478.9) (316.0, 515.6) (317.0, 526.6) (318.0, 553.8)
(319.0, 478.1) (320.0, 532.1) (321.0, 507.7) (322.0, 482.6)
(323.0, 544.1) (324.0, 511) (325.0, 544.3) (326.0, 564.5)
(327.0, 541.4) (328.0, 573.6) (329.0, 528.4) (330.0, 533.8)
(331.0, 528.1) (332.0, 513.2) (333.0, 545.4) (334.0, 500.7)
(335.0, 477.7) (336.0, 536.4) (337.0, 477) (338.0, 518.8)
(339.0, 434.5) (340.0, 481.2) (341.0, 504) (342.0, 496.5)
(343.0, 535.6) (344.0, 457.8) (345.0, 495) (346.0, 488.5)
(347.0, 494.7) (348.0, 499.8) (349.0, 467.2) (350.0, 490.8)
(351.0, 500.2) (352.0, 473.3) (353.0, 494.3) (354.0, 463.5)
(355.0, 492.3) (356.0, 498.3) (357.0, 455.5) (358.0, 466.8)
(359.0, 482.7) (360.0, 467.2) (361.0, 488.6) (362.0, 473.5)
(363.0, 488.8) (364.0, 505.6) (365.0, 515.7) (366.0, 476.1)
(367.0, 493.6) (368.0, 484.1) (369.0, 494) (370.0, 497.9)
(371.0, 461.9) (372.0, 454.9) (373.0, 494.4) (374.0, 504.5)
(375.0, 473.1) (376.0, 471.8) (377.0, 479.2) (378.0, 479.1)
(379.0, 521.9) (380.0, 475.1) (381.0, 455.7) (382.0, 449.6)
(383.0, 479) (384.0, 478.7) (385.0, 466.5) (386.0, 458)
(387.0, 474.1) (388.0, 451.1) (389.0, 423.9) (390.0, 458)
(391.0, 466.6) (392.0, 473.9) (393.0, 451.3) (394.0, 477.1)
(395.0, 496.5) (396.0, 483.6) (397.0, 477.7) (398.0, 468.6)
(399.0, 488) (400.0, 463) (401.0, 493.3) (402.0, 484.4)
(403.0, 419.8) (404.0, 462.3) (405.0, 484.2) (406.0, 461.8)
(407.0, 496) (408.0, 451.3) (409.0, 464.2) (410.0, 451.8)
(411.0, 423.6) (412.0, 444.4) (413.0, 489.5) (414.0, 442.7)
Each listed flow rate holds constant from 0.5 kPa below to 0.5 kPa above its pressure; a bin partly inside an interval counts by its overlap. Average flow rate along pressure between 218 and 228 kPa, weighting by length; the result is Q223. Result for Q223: 528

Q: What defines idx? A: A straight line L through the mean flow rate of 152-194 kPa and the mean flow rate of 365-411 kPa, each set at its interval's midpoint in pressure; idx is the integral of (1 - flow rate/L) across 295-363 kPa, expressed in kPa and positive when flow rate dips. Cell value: -3.5 kPa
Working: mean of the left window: 497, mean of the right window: 473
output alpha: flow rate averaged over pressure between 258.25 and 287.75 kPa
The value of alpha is 516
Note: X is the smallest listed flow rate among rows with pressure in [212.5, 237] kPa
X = 467.9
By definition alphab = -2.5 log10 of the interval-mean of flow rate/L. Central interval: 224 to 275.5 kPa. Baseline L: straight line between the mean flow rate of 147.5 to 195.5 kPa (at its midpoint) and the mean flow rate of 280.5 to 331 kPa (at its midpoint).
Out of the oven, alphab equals -0.04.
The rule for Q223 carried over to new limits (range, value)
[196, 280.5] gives 521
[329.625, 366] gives 492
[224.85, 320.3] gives 514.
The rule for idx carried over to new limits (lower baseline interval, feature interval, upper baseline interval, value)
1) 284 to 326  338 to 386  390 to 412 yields 0.1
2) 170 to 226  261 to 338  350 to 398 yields -3.3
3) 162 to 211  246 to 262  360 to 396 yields -1.0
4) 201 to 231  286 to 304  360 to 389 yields 0.0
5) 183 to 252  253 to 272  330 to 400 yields -0.8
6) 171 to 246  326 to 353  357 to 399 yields -1.1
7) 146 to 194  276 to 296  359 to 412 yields -0.7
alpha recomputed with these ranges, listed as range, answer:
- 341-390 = 481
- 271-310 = 505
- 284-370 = 502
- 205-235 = 525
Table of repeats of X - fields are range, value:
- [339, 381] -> 434.5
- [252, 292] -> 462.2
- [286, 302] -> 465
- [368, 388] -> 449.6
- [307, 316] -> 477.6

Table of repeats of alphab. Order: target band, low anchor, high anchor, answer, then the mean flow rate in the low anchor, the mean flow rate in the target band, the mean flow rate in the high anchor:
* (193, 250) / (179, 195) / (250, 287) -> -0.03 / 495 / 520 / 520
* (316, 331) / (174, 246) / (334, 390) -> -0.08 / 514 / 530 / 482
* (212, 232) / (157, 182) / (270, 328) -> -0.04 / 504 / 526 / 510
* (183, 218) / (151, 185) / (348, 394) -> -0.03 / 498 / 510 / 477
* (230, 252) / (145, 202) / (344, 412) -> -0.06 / 497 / 519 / 476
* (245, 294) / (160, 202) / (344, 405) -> -0.05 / 503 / 516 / 478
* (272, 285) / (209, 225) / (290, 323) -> 0.02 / 534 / 507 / 506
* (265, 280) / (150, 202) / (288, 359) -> -0.03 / 499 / 518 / 504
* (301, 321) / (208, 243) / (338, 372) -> -0.03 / 525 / 512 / 485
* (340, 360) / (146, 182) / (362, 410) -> -0.02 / 495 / 487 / 475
